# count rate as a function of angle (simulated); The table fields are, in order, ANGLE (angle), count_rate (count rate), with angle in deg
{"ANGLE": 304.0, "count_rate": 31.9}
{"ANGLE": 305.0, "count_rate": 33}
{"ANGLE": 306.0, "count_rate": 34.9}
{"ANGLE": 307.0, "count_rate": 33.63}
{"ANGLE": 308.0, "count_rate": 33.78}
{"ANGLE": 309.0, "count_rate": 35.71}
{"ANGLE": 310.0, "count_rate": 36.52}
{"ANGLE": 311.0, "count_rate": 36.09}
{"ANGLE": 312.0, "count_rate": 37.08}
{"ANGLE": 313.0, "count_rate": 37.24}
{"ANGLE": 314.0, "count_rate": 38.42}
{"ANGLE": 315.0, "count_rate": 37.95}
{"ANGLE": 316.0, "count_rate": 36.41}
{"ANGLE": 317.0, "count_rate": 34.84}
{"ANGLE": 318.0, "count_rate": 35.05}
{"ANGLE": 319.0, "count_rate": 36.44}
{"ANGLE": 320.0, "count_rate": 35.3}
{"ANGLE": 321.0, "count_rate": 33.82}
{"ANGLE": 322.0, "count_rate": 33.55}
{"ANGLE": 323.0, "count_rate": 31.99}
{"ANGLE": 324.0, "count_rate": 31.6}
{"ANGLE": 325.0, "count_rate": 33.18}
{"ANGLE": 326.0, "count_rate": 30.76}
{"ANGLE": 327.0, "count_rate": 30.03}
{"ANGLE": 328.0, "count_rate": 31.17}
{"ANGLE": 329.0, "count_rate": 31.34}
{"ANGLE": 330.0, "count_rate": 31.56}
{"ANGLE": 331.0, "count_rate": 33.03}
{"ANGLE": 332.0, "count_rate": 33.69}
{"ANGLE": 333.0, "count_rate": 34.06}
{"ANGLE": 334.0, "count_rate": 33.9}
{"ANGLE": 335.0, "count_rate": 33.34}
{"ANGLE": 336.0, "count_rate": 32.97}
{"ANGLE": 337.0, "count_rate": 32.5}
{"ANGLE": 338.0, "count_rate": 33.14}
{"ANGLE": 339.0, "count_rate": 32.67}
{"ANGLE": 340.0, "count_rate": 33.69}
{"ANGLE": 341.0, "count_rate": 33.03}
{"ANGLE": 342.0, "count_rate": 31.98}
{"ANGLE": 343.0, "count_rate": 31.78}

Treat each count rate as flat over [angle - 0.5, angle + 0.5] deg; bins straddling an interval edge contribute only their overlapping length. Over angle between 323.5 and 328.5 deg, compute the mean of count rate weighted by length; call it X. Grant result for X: 31.3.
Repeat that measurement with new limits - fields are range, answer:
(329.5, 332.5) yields 32.8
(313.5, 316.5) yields 37.6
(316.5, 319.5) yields 35.4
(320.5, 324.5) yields 32.7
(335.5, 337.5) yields 32.7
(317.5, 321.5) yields 35.2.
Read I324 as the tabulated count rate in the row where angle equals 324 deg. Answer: 31.6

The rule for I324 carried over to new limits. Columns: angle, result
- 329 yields 31.34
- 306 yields 34.9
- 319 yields 36.44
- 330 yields 31.56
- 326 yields 30.76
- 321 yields 33.82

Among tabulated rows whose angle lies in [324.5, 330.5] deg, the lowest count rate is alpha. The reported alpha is 30.03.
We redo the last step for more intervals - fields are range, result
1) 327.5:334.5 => 31.17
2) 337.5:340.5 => 32.67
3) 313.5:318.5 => 34.84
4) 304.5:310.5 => 33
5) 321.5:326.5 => 30.76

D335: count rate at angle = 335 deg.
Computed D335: 33.34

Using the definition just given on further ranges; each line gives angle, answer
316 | 36.41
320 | 35.3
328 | 31.17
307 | 33.63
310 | 36.52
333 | 34.06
